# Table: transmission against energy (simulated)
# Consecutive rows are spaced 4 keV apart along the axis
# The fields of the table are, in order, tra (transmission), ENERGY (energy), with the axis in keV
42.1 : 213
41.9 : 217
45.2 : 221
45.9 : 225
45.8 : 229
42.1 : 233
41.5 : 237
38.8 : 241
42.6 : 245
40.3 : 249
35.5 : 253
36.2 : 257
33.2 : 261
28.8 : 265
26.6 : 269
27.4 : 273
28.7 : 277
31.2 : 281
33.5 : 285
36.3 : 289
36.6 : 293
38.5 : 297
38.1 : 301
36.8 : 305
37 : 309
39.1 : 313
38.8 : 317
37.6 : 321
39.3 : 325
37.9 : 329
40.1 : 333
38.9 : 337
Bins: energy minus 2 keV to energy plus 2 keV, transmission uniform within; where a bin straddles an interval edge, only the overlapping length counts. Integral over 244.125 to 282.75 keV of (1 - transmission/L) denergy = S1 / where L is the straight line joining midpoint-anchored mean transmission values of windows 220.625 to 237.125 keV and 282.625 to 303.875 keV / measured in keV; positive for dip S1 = 7.2 keV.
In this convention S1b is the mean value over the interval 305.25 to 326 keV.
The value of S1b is 38.2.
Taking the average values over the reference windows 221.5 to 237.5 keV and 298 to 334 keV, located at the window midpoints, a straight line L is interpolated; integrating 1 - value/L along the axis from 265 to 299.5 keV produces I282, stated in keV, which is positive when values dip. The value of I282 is 7.0 keV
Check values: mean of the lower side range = 44.2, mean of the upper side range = 38.3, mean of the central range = 32.2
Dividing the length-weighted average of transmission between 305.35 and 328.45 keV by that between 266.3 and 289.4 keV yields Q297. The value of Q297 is 1.27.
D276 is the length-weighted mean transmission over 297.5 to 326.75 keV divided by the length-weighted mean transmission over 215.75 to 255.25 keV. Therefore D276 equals 0.91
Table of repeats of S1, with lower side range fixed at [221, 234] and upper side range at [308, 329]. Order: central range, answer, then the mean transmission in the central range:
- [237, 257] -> 1.97 keV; 39.2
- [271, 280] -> 2.83 keV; 28.4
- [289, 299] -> 0.71 keV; 37.3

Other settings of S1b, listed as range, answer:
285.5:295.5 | 36.1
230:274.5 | 36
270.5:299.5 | 33.1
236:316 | 35.3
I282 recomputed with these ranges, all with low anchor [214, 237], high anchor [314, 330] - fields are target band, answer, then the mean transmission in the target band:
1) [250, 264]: 2.40 keV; 34.9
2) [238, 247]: 0.45 keV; 40.8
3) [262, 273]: 3.54 keV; 28.1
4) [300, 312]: 0.60 keV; 37.4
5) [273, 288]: 3.60 keV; 31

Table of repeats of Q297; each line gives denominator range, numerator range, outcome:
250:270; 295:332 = 1.17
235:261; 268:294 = 0.81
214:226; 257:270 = 0.70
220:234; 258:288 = 0.68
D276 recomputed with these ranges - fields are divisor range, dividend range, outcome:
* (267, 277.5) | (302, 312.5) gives 1.36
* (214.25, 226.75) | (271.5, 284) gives 0.67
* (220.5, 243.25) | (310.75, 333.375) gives 0.90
